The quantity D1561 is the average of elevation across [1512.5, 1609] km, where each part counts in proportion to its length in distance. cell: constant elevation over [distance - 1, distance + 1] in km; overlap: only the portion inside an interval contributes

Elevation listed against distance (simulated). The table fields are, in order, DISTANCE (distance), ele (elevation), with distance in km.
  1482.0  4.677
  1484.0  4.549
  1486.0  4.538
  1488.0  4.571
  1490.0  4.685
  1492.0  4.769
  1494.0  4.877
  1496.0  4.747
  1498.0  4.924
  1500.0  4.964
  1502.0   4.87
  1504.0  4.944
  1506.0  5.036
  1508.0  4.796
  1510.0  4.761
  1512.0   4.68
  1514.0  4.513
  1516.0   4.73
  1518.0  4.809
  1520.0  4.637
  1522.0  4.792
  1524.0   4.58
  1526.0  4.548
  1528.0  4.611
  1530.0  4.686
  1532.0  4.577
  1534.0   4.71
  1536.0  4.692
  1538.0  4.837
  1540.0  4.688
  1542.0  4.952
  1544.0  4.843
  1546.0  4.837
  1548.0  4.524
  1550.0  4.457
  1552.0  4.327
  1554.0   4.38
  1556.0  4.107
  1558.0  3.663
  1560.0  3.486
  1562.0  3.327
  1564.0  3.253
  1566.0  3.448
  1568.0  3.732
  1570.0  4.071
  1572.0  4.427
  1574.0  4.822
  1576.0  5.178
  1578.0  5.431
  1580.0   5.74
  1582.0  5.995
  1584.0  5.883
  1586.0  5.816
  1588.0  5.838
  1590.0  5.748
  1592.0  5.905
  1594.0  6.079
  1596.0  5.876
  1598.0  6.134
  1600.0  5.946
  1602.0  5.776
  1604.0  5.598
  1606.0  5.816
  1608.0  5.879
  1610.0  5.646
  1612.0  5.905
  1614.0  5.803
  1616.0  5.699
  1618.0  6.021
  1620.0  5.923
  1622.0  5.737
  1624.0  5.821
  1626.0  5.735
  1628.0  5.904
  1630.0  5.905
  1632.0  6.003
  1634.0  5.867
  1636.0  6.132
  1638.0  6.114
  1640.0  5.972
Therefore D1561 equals 4.89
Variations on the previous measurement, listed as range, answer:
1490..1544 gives 4.76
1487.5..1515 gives 4.8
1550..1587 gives 4.5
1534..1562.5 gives 4.4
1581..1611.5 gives 5.86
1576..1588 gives 5.73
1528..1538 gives 4.68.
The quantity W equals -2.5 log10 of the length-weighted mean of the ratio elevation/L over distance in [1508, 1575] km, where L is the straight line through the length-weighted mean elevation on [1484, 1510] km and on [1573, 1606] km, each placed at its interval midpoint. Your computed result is 0.18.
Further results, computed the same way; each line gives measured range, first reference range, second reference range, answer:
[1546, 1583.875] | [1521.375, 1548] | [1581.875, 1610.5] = 0.20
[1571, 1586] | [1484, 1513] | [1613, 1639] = 0.02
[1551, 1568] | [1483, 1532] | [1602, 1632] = 0.36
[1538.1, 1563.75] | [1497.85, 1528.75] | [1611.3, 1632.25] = 0.19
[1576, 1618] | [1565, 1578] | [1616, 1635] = -0.15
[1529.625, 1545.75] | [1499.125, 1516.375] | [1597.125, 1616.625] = 0.08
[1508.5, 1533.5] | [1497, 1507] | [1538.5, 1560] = 0.02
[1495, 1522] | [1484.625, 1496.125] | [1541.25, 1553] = -0.03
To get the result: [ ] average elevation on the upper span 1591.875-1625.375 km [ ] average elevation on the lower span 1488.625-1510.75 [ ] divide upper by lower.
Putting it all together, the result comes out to 1.21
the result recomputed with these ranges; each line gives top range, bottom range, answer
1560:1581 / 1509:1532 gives 0.92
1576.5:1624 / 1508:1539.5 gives 1.24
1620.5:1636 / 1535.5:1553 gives 1.25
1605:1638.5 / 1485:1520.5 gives 1.23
